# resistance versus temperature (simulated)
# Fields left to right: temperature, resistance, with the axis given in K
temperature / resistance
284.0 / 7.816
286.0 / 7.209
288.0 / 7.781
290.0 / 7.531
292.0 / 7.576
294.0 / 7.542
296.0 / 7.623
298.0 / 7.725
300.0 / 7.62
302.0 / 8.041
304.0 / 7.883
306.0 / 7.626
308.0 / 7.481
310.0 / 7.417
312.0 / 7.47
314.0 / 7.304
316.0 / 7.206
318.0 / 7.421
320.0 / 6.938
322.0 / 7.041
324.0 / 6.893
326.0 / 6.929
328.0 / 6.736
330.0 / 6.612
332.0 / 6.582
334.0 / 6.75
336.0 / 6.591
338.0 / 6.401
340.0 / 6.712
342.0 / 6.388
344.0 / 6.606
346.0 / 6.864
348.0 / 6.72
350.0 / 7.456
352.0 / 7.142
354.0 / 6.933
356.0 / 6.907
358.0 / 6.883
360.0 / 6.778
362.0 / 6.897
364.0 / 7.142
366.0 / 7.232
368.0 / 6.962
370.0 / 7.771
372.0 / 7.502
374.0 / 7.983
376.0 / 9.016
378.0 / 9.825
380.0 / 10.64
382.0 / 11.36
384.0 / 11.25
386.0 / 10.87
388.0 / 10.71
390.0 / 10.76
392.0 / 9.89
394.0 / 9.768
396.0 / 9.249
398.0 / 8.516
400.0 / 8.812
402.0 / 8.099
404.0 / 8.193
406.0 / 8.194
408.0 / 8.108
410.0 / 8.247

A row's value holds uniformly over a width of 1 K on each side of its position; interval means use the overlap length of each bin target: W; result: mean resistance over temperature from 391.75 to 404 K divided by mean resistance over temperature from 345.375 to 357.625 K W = 1.28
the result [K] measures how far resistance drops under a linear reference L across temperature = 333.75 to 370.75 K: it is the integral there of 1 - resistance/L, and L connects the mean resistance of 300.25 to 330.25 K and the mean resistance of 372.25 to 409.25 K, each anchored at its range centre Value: 6.4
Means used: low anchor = 7.29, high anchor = 9.46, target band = 6.9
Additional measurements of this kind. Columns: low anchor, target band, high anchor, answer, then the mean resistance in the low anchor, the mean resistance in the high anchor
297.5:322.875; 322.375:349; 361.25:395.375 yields 4.7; 7.47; 9.17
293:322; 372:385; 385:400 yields -0.4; 7.5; 9.89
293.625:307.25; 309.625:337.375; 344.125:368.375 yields 1.7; 7.73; 6.98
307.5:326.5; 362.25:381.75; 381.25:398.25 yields 2.6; 7.21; 10.3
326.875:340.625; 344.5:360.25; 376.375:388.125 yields 2.3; 6.63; 10.7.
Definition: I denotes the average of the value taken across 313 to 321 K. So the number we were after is 7.22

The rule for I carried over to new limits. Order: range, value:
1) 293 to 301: 7.63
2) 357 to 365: 6.92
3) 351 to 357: 6.99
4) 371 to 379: 8.58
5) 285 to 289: 7.49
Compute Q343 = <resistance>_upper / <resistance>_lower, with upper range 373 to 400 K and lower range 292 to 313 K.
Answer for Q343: 1.3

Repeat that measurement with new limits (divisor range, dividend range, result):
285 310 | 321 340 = 0.88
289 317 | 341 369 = 0.91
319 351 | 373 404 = 1.44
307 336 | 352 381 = 1.10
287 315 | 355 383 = 1.06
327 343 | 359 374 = 1.10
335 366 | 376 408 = 1.41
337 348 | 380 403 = 1.51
